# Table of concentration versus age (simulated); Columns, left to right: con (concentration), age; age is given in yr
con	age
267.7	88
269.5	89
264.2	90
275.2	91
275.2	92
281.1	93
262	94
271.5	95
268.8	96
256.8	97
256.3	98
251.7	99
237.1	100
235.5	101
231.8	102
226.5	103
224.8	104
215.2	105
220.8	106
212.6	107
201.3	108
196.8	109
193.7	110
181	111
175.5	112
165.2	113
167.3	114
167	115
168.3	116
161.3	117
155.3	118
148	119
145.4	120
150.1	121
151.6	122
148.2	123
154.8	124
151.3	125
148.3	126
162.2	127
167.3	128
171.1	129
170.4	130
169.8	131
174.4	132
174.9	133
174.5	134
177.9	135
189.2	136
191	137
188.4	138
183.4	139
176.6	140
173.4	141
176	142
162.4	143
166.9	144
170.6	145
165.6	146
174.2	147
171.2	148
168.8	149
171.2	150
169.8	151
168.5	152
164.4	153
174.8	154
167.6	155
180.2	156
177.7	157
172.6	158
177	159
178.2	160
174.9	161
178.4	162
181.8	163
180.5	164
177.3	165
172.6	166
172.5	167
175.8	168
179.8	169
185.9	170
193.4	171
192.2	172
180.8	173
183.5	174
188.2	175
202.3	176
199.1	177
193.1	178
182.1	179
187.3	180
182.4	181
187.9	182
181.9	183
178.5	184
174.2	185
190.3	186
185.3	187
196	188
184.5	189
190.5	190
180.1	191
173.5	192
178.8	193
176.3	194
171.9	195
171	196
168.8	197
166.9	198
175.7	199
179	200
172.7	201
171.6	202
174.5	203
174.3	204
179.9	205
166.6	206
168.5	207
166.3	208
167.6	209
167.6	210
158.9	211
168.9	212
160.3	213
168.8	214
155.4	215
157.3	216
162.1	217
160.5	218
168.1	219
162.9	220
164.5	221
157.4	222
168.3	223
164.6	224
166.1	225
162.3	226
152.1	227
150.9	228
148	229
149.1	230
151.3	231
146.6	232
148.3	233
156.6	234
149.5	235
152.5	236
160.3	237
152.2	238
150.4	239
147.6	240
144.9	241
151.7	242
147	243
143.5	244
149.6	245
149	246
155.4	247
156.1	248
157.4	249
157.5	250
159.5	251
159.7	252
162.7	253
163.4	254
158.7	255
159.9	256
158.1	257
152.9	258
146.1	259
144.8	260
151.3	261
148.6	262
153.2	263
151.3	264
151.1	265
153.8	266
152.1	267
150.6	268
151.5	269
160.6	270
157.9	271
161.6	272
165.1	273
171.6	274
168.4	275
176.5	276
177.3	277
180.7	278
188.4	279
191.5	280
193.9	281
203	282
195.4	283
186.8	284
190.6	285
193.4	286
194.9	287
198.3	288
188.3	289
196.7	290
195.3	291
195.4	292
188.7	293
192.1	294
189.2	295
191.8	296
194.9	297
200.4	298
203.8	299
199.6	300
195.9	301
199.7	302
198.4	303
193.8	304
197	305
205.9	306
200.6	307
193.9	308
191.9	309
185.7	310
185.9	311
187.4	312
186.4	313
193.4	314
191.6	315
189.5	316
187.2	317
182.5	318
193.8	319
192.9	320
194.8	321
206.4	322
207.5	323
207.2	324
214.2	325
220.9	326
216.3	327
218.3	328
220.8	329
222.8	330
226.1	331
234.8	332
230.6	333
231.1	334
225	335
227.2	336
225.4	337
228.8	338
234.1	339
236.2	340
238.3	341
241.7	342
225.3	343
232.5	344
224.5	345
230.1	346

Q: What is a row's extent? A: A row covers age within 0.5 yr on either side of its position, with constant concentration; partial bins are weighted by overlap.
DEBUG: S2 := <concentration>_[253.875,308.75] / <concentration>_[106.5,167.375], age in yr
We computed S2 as 1.0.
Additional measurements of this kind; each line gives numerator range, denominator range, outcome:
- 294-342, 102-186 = 1.16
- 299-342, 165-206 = 1.15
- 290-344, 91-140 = 1.06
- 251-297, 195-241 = 1.07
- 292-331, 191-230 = 1.19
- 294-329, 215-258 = 1.27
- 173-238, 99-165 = 0.96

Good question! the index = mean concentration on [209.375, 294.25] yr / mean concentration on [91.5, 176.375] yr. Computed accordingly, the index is 0.88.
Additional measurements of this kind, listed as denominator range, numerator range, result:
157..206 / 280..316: 1.08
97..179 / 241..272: 0.85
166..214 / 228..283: 0.89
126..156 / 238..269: 0.89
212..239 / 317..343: 1.39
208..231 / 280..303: 1.21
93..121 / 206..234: 0.77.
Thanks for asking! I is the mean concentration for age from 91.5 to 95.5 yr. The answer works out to 272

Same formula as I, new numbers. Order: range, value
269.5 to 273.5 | 161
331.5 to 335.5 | 230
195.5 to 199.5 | 171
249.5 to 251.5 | 158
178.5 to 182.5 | 185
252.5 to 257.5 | 161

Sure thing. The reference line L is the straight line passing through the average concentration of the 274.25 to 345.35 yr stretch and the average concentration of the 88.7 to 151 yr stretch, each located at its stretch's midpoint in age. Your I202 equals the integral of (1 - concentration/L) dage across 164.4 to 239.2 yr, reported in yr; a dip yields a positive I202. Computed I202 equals 9.9 yr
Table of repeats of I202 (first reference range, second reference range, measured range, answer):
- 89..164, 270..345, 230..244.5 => 3.4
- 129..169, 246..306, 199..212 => 0.3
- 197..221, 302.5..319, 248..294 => 3.1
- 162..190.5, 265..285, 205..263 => 6.8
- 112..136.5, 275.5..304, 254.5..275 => 3.6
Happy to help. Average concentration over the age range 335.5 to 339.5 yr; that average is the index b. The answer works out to 229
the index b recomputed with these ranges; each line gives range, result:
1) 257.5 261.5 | 149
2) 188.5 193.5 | 181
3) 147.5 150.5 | 170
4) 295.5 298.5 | 196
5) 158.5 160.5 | 178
